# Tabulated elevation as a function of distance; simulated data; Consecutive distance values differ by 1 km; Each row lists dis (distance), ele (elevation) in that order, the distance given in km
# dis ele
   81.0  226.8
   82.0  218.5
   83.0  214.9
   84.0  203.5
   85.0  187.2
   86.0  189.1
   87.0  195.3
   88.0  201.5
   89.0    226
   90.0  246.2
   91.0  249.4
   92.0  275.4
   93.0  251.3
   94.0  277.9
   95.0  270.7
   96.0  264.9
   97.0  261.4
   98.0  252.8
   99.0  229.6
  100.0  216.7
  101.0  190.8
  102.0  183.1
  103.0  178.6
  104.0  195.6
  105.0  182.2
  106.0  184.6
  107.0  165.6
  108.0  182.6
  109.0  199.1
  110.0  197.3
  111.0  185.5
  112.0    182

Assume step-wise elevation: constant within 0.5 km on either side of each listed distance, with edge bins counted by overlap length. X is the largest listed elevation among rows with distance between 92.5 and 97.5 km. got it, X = 277.9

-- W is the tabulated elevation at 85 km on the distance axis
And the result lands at 187.2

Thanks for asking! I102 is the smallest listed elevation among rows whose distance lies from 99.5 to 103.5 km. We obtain 178.6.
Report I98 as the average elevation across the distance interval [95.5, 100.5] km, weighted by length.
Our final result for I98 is 245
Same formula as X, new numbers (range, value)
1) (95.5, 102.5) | 264.9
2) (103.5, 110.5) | 199.1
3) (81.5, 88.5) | 218.5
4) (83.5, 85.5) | 203.5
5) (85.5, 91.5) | 249.4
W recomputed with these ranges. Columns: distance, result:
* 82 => 218.5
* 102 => 183.1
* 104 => 195.6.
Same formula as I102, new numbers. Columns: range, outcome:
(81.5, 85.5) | 187.2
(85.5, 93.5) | 189.1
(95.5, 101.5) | 190.8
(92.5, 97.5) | 251.3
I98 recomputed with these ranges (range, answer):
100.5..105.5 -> 186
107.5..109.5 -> 191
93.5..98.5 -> 266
